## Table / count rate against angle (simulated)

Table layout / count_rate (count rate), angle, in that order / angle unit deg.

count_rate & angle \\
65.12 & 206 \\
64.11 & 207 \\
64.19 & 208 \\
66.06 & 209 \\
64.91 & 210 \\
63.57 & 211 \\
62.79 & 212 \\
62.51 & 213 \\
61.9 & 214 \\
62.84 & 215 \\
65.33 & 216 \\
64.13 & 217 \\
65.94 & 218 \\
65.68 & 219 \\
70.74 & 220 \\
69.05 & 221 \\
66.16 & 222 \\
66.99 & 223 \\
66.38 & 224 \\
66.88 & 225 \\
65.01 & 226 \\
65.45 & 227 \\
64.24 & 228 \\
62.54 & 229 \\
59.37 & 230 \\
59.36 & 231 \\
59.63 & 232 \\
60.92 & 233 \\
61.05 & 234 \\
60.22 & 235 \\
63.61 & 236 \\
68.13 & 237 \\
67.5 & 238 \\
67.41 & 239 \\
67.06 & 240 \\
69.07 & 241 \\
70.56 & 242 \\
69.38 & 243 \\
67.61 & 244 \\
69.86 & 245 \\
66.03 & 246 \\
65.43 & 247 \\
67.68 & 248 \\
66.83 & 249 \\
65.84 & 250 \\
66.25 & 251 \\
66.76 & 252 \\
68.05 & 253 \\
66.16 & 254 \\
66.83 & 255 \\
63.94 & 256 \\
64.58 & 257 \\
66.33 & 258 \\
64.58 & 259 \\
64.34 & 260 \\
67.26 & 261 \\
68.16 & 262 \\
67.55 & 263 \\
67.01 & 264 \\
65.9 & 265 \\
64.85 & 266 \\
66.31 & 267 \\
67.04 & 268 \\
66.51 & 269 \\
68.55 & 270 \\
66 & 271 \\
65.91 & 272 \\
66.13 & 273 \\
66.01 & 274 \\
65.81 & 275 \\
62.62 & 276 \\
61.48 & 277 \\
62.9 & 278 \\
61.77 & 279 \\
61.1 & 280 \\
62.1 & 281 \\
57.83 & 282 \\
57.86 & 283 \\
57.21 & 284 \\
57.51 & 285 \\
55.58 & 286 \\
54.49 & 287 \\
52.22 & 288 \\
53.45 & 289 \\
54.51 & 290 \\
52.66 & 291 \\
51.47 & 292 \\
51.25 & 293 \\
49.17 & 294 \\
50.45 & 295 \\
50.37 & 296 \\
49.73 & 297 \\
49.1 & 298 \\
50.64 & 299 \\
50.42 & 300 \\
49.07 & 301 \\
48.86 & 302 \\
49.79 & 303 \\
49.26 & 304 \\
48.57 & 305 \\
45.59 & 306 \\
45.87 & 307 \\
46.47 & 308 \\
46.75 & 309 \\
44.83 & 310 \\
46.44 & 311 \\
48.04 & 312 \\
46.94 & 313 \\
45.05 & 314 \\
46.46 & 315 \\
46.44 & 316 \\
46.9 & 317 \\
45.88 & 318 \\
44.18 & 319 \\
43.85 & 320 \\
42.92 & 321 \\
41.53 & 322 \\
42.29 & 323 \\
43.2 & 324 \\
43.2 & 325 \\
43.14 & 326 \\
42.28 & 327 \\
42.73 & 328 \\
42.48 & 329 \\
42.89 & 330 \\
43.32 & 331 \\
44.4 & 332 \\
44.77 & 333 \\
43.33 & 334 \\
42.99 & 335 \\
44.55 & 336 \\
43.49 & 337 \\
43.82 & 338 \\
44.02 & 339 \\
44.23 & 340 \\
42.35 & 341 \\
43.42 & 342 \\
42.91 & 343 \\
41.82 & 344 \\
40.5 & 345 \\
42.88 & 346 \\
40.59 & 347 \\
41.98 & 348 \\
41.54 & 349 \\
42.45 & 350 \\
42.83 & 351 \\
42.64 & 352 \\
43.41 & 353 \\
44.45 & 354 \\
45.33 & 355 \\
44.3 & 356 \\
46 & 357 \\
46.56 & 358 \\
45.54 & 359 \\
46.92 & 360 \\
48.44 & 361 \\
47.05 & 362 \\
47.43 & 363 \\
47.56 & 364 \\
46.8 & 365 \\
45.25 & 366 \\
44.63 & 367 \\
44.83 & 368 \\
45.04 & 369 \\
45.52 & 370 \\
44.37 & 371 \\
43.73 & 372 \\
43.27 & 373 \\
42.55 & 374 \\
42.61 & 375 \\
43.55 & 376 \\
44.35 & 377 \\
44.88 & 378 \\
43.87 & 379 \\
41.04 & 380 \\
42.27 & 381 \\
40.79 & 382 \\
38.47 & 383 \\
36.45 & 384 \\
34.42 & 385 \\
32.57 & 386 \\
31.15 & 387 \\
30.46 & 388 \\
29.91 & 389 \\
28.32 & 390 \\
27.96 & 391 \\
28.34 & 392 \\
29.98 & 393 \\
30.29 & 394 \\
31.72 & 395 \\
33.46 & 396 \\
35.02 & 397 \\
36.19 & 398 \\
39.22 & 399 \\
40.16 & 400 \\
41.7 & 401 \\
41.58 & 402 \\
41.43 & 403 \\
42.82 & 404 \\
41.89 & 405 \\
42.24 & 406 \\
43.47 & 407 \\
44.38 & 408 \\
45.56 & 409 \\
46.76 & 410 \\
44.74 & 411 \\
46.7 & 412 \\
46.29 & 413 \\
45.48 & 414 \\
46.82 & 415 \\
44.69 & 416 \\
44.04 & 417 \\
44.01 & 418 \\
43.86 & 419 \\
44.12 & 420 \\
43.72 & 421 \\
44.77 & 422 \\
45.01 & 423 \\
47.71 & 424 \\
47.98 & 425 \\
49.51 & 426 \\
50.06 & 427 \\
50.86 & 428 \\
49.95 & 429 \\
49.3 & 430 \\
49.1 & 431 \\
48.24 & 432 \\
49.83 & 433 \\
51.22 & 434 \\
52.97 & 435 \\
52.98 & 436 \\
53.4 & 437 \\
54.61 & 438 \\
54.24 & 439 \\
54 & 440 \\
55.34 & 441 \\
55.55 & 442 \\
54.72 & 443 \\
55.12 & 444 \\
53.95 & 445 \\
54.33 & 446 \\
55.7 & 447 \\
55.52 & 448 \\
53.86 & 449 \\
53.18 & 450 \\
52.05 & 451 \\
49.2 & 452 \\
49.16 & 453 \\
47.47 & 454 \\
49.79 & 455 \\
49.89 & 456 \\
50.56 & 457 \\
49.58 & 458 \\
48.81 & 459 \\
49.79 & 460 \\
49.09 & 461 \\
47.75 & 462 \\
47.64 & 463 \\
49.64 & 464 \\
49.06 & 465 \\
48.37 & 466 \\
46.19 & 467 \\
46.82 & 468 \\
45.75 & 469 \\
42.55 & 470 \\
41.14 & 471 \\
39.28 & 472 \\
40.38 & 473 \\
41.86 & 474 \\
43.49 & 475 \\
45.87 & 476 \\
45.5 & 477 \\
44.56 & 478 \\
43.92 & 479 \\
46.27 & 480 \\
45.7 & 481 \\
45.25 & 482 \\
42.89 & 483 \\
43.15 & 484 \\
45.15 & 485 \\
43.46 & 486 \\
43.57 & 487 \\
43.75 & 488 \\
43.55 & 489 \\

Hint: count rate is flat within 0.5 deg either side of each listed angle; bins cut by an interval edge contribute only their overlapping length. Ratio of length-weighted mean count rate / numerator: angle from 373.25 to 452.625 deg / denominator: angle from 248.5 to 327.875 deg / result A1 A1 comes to 0.8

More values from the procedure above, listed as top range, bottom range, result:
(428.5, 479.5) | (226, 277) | 0.75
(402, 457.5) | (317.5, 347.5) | 1.13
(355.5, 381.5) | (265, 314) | 0.81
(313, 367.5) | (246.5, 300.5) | 0.72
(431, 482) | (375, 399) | 1.38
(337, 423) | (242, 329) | 0.74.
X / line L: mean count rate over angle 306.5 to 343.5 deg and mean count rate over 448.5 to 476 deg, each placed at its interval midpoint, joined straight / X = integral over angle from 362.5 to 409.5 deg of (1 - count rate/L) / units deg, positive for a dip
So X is 6.20 deg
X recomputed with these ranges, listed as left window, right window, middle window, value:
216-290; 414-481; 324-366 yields 9.6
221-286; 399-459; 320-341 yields 5.3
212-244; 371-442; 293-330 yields 5.7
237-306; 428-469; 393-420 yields 6.0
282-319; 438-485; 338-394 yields 9.0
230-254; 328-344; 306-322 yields 1.0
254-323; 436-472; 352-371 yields 2.7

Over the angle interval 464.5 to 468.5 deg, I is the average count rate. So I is 47.6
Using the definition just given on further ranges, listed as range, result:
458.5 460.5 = 49.3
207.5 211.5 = 64.7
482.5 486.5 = 43.7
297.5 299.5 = 49.9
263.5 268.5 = 66.2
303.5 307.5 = 47.3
